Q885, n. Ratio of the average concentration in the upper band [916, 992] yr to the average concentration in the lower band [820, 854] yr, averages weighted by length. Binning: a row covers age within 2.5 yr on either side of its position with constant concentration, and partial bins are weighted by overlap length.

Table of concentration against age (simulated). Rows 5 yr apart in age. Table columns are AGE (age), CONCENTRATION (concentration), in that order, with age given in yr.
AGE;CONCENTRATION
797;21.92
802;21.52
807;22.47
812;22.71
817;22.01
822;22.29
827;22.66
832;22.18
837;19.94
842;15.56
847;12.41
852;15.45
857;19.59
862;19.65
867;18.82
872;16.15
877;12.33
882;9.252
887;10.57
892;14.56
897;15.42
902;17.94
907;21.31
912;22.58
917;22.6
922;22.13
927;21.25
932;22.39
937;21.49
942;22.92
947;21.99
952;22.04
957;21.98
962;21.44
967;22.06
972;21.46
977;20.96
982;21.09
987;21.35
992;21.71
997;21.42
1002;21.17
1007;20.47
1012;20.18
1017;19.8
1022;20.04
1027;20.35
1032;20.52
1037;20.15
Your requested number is 1.2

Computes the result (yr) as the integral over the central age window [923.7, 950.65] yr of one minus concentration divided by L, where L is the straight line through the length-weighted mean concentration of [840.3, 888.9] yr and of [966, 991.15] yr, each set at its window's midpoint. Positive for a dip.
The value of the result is -4.18 yr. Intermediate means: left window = 15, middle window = 22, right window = 21.4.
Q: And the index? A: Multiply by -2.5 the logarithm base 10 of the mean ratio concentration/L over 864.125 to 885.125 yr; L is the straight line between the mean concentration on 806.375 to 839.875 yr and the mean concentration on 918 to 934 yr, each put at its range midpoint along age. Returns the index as 0.479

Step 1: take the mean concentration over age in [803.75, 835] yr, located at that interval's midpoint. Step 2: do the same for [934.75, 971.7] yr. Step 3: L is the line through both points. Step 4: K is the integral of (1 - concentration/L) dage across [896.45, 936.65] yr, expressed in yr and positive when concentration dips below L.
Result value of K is 1.9 yr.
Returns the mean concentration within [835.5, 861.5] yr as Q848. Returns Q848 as 16.7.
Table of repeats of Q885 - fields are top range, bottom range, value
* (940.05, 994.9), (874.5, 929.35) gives 1.26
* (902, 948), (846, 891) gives 1.46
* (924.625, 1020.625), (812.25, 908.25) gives 1.23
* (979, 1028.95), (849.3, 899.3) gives 1.37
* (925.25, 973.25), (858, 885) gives 1.42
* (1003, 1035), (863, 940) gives 1.13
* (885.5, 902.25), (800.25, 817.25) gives 0.65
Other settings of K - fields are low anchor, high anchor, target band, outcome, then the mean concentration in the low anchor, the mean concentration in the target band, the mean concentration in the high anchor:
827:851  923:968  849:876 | 1.9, 17.9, 17.5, 22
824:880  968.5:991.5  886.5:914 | 2.4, 17.7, 17.4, 21.3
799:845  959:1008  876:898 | 9.3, 21.2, 12.2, 21.3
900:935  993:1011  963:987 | -0.3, 21.5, 21.4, 21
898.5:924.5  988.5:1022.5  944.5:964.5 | -0.9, 21.1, 21.9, 20.7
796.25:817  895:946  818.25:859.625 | 5.7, 22.2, 18.9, 21.1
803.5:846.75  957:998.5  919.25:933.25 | -0.4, 20.8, 21.9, 21.5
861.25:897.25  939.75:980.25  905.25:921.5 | -4.4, 14.3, 22.2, 21.8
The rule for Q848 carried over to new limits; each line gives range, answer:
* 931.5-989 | 21.7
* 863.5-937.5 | 17.8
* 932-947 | 22.2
